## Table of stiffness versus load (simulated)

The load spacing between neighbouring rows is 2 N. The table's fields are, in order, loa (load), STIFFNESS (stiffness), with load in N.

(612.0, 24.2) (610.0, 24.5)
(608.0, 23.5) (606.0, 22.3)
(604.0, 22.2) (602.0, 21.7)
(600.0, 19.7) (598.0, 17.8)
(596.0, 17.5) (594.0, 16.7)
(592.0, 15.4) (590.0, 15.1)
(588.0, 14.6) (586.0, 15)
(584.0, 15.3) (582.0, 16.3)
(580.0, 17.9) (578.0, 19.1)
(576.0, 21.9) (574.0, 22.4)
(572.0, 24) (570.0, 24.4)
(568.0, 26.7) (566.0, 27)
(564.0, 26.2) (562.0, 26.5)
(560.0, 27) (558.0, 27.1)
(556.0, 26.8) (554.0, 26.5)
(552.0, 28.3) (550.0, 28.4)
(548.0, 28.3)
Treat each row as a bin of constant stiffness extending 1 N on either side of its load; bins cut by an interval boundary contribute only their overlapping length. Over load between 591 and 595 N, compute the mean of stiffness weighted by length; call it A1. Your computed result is 16.1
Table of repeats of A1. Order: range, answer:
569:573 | 24.2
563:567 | 26.6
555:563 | 26.9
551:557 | 27.2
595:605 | 19.8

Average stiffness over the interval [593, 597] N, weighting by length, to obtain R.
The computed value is 17.1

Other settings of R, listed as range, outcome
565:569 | 26.9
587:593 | 15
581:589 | 15.3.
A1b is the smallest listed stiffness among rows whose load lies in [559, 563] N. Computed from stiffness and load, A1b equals 26.5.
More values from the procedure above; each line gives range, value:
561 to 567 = 26.2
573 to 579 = 19.1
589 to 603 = 15.1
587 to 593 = 14.6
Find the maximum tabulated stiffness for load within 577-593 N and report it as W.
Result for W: 19.1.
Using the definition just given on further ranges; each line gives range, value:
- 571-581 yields 24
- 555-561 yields 27.1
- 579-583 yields 17.9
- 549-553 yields 28.4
